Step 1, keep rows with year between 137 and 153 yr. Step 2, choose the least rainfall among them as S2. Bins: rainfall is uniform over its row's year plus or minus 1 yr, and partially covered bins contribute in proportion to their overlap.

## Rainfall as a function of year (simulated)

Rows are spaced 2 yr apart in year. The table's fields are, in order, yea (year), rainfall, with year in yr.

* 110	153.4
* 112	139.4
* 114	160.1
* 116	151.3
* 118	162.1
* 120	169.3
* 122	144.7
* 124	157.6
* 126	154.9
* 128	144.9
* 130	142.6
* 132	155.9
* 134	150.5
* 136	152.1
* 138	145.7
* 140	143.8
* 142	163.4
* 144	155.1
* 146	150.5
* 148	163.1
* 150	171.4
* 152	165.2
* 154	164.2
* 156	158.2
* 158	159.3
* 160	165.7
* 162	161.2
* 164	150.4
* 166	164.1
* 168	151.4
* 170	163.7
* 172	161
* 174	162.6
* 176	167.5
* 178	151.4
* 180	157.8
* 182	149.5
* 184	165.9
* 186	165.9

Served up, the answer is 143.8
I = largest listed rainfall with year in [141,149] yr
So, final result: 163.4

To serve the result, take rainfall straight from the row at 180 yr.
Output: 157.8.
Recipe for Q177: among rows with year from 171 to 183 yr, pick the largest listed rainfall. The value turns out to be 167.5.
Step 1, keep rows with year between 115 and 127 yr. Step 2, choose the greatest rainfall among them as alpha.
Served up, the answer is 169.3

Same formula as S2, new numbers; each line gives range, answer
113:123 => 144.7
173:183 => 149.5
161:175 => 150.4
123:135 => 142.6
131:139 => 145.7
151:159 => 158.2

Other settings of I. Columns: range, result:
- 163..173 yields 164.1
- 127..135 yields 155.9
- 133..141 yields 152.1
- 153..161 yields 165.7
